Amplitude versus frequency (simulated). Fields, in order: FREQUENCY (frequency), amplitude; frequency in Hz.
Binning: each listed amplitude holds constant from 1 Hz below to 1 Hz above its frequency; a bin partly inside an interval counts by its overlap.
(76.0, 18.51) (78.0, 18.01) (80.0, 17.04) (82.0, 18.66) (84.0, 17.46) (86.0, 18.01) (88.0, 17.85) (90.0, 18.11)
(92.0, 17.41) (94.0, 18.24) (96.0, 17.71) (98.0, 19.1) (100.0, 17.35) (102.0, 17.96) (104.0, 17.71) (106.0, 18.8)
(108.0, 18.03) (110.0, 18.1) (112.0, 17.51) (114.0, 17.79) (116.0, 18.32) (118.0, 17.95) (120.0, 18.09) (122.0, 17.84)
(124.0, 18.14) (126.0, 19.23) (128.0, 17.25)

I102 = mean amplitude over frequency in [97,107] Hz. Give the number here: 18.2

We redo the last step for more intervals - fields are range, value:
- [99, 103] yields 17.7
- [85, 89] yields 17.9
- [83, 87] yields 17.7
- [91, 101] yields 18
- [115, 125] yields 18.1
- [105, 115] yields 18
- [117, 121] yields 18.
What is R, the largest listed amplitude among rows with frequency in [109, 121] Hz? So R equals 18.32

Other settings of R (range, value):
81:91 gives 18.66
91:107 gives 19.1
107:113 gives 18.1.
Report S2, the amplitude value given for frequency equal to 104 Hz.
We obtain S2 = 17.71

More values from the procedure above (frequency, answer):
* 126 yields 19.23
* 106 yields 18.8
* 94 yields 18.24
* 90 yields 18.11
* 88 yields 17.85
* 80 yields 17.04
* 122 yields 17.84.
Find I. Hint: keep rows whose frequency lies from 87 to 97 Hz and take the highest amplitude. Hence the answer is 18.24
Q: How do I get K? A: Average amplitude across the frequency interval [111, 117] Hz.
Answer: 17.9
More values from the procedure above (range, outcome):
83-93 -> 17.8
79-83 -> 17.9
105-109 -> 18.4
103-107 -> 18.3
